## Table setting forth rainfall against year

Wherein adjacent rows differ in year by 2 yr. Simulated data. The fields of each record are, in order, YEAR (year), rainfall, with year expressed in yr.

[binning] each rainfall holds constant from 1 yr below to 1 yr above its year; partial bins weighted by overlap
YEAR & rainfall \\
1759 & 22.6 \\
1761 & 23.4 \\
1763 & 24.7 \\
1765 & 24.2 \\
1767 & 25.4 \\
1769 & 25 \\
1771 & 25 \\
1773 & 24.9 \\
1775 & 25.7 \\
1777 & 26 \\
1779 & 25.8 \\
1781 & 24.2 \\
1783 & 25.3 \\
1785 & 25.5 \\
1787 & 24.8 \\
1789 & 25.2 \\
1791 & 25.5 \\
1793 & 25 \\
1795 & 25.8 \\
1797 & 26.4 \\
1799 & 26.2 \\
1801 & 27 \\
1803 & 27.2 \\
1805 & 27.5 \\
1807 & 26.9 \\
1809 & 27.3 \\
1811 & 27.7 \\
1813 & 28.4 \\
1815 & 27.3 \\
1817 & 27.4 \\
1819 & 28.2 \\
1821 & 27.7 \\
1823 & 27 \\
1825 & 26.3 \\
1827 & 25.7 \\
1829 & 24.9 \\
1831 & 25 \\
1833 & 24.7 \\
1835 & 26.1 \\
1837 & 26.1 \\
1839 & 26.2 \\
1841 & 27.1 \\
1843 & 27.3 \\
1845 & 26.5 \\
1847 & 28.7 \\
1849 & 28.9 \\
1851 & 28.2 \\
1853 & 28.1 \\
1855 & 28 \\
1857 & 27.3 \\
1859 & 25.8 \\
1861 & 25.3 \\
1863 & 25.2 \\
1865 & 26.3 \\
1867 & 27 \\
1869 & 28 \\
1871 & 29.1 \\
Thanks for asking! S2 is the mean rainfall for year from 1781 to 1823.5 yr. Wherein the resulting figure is 26.6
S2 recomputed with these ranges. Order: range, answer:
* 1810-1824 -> 27.7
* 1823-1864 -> 26.6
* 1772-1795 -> 25.3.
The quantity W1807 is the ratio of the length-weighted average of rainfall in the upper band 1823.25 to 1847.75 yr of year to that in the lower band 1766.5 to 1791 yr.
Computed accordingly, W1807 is 1.04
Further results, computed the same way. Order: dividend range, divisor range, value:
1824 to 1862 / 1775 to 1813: 1.02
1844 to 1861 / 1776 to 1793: 1.09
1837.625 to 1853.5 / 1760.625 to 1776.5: 1.11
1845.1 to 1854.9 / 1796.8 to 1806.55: 1.05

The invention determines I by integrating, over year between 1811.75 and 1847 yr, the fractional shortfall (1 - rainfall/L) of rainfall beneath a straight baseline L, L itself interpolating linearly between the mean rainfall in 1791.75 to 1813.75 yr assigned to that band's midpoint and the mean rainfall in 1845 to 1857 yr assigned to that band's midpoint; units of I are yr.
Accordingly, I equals 1.1 yr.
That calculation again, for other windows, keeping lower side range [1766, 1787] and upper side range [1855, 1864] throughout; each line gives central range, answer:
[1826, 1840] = 0.2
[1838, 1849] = -0.6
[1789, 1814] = -1.1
